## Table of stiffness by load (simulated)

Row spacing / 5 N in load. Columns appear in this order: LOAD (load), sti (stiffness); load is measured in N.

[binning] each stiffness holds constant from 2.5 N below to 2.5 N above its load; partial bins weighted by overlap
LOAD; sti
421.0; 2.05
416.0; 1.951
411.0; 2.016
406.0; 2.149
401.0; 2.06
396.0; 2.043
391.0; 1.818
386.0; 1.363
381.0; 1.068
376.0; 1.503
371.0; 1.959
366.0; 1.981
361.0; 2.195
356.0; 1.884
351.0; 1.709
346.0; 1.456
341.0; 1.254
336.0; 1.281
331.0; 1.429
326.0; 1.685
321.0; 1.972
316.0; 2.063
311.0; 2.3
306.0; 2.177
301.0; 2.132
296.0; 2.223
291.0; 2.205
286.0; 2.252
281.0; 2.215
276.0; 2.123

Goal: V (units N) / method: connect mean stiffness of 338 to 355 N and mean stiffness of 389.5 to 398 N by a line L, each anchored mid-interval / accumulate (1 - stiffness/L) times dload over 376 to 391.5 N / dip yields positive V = 3.9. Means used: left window 1.5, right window 1.94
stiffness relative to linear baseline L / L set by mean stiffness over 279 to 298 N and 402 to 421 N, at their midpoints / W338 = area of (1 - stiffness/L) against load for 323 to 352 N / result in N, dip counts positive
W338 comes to 9.2 N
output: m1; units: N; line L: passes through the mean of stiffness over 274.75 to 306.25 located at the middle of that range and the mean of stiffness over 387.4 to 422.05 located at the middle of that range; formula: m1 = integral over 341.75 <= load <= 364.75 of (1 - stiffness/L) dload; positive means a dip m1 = 3.3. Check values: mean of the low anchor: 2.19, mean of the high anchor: 1.99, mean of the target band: 1.78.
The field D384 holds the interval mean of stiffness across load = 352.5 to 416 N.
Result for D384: 1.84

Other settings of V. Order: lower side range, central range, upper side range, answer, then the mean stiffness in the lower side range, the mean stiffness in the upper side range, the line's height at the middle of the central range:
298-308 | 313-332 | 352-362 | 2.4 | 2.16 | 1.97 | 2.09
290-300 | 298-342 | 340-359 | 2.6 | 2.2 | 1.62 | 1.93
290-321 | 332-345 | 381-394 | 4.1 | 2.17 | 1.51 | 1.9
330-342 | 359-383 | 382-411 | -2.0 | 1.32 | 1.86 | 1.63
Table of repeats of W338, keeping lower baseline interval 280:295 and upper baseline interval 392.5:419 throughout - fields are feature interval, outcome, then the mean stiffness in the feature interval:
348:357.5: 1.6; 1.77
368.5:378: 1.6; 1.74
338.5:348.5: 3.7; 1.35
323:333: 2.7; 1.58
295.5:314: 0.0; 2.2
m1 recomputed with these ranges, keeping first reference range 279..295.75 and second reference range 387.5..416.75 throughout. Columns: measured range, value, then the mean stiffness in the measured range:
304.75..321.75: 0.2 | 2.14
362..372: 0.3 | 2.01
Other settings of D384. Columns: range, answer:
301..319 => 2.17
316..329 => 1.86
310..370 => 1.76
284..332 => 2.06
